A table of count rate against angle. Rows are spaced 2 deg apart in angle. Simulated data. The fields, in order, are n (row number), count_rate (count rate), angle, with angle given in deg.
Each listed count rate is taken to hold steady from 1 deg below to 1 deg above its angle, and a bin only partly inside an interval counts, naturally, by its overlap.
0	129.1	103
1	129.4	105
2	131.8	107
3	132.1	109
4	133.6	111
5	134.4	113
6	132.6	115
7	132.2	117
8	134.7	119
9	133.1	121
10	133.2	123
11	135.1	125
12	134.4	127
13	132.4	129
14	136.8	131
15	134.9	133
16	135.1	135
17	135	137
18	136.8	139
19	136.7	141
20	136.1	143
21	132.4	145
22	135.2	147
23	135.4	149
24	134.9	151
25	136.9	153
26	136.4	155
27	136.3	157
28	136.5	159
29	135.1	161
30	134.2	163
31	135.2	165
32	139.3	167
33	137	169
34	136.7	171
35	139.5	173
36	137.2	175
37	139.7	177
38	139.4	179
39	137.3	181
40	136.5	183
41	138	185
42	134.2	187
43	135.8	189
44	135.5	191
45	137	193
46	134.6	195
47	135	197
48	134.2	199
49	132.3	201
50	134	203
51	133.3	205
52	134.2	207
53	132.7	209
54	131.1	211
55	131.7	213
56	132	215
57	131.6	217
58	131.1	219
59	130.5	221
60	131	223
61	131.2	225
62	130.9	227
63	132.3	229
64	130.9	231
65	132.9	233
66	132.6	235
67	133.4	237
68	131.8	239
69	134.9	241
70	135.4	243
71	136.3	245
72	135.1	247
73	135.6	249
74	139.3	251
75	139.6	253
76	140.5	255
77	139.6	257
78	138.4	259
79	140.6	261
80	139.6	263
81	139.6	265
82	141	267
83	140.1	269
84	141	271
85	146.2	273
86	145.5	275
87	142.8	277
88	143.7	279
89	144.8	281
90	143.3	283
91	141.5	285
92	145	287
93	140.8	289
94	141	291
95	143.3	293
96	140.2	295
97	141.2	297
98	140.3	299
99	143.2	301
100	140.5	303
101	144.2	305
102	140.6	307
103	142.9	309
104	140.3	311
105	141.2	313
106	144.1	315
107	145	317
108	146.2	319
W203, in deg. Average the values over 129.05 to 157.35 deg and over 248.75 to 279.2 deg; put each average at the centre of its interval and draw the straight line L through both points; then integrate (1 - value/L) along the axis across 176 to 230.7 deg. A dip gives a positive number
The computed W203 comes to 1.7 deg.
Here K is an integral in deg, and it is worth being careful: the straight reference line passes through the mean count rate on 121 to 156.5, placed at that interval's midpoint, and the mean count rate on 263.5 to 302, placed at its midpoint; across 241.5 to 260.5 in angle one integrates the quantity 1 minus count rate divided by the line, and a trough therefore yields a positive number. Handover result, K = 0.4 deg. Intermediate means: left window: 135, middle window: 138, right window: 142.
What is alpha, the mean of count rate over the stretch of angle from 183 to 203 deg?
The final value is 135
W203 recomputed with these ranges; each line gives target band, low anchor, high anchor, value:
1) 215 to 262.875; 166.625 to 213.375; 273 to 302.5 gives 1.6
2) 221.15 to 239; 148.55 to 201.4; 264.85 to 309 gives 1.0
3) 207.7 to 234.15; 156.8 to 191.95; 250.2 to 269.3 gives 1.3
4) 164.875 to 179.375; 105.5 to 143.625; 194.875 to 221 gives -0.5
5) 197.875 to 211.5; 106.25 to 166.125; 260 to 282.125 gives 0.5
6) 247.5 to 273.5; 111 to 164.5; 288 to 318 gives 0.0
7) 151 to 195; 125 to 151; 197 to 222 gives -1.0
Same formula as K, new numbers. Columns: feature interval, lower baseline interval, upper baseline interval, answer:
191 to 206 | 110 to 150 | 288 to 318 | 0.3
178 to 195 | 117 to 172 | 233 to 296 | 0.0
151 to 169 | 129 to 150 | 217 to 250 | -0.2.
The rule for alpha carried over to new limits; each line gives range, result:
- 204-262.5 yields 134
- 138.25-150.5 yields 135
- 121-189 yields 136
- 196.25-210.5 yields 134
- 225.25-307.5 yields 139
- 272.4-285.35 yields 144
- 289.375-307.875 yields 142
